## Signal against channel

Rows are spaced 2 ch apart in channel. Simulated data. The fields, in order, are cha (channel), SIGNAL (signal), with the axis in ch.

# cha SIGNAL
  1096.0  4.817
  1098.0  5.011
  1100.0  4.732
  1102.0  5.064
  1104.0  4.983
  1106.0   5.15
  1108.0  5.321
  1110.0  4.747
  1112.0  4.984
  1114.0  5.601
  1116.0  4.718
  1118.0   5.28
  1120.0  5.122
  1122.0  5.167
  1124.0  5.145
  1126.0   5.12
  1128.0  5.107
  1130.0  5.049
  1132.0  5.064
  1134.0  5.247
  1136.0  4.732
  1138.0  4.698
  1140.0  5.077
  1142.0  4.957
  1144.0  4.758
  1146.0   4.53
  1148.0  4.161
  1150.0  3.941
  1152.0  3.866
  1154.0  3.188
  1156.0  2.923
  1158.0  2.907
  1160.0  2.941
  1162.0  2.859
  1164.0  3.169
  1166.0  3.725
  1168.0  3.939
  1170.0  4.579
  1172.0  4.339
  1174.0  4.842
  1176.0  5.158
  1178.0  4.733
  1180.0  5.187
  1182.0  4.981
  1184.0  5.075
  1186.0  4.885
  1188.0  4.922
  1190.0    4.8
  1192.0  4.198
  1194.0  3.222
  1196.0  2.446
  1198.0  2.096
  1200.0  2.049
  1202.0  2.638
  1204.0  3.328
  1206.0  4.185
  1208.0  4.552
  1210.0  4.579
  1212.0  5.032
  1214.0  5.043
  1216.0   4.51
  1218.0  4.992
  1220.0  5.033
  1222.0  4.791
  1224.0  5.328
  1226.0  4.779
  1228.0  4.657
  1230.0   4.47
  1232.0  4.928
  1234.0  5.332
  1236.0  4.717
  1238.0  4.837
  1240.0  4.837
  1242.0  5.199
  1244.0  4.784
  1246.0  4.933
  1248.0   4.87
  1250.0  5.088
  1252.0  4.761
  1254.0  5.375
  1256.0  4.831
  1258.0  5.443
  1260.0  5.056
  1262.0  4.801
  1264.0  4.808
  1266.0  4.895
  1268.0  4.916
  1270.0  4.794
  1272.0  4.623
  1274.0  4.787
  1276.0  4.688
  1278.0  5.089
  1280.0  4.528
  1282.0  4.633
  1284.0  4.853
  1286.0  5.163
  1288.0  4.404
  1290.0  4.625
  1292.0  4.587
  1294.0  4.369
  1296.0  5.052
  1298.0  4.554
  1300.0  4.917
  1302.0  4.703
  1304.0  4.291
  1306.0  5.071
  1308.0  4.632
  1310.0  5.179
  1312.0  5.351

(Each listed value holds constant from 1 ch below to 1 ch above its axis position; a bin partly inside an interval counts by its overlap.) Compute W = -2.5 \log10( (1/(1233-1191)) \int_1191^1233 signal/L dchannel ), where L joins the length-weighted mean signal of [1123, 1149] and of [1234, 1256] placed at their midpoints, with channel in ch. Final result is 0.19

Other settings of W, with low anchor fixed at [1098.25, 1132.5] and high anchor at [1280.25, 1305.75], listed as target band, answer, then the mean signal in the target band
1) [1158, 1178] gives 0.251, 3.94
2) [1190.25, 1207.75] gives 0.474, 3.16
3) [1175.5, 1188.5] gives -0.012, 4.99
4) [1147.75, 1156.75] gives 0.359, 3.59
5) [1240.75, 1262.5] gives -0.053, 5.02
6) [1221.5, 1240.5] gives -0.011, 4.87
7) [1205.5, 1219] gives 0.033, 4.72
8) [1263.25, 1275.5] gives -0.014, 4.8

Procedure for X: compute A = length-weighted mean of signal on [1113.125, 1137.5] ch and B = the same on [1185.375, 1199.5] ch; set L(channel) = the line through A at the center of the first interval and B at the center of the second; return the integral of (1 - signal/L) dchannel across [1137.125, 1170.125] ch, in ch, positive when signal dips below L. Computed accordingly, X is 4.8 ch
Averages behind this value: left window 5.1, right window 3.7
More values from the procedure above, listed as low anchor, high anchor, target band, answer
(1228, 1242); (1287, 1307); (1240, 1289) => -1.2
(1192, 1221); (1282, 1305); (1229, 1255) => -4.6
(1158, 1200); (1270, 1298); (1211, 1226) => -2.3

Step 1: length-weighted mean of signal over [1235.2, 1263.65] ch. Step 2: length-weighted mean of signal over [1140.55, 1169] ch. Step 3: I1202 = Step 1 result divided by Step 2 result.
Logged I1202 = 1.33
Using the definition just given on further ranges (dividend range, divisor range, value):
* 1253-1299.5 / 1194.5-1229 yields 1.17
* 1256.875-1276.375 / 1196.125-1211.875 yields 1.44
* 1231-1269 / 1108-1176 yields 1.11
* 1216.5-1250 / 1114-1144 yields 0.97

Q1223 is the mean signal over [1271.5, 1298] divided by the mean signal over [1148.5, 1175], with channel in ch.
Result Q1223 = 1.30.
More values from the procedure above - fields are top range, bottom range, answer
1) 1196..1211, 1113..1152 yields 0.67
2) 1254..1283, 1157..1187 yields 1.15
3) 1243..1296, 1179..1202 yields 1.23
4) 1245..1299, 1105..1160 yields 1.04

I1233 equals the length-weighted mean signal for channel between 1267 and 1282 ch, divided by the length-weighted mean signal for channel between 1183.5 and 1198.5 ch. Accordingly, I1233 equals 1.2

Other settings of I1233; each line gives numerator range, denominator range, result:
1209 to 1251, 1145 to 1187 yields 1.20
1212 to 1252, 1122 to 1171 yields 1.15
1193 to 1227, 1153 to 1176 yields 1.11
